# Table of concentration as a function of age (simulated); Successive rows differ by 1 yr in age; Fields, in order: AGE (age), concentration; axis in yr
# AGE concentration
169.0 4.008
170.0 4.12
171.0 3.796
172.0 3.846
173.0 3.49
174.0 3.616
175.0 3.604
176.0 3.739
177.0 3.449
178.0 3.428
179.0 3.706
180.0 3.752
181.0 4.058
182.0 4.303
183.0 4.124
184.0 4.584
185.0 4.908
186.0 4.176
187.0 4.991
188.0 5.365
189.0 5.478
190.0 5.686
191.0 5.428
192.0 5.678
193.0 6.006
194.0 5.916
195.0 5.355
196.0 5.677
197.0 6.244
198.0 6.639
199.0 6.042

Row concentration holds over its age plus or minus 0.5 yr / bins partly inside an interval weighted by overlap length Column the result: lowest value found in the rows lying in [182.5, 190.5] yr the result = 4.124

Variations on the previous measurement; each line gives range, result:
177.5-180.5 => 3.428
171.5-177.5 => 3.449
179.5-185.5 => 3.752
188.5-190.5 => 5.478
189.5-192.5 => 5.428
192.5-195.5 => 5.355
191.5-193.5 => 5.678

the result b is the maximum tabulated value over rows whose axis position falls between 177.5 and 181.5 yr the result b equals 4.058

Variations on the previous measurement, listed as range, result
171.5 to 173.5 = 3.846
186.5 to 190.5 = 5.686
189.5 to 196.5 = 6.006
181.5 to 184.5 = 4.584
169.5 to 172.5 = 4.12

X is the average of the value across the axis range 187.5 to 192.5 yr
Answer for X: 5.53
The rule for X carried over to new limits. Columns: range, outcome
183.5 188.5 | 4.8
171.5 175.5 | 3.64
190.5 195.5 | 5.68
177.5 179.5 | 3.57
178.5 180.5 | 3.73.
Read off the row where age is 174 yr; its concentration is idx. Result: 3.616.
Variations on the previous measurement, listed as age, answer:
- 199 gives 6.042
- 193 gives 6.006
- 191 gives 5.428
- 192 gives 5.678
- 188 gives 5.365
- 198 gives 6.639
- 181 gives 4.058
